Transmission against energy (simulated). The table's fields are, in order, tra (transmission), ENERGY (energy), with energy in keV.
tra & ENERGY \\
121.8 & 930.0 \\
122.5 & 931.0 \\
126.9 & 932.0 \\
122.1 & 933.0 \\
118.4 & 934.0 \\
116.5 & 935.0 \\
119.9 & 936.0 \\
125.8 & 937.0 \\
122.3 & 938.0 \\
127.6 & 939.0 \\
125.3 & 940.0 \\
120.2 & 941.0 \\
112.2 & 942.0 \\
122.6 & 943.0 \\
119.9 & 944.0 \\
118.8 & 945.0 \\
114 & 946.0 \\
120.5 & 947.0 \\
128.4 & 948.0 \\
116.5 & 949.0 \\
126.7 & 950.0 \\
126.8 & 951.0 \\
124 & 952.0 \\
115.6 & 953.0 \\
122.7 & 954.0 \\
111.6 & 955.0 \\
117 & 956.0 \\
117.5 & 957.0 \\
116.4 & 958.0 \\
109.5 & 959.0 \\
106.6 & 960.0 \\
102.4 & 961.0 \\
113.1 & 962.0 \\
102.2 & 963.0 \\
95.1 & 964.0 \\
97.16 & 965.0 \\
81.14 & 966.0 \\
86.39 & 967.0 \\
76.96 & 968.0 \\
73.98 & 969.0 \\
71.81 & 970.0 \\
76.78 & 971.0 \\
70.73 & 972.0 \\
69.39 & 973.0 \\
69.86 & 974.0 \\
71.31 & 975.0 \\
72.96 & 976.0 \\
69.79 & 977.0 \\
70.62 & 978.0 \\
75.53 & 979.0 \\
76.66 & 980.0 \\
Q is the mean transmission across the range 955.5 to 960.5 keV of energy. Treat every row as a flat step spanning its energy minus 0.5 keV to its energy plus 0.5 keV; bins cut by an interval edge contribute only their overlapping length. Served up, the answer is 113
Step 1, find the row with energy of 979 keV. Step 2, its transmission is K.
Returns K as 75.53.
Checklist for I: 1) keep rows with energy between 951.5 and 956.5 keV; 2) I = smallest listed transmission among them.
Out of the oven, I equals 111.6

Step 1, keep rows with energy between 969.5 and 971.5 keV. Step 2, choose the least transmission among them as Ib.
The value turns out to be 71.81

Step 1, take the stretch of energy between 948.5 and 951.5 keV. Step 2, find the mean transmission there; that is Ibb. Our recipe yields 123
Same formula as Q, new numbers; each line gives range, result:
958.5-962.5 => 108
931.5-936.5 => 121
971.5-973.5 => 70.1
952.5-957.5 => 117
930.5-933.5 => 124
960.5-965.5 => 102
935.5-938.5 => 123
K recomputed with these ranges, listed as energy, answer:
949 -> 116.5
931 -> 122.5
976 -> 72.96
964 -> 95.1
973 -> 69.39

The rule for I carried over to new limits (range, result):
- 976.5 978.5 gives 69.79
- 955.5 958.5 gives 116.4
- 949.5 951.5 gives 126.7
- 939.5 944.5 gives 112.2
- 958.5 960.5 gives 106.6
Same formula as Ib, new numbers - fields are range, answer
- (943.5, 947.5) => 114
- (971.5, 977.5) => 69.39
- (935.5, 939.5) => 119.9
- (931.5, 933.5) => 122.1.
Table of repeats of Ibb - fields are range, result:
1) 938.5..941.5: 124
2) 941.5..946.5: 118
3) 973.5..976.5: 71.4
